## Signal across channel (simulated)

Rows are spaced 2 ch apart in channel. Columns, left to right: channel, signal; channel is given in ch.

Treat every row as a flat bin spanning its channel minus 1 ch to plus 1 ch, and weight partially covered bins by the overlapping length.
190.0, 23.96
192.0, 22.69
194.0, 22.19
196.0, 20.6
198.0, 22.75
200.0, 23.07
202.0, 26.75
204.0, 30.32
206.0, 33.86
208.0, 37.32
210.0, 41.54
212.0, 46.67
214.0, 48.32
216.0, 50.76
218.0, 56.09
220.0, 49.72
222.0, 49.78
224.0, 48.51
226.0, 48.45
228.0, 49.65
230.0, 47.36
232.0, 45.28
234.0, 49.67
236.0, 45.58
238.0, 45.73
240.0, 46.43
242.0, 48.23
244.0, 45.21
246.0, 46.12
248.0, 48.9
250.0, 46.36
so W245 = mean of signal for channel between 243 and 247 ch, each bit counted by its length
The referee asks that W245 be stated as 45.7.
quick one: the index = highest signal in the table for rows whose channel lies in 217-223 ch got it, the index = 56.09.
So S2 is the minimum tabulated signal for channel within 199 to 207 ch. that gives 23.07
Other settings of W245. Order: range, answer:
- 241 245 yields 46.7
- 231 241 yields 46.5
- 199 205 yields 26.7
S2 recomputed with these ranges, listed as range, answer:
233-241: 45.58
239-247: 45.21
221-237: 45.28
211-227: 46.67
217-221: 49.72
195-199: 20.6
